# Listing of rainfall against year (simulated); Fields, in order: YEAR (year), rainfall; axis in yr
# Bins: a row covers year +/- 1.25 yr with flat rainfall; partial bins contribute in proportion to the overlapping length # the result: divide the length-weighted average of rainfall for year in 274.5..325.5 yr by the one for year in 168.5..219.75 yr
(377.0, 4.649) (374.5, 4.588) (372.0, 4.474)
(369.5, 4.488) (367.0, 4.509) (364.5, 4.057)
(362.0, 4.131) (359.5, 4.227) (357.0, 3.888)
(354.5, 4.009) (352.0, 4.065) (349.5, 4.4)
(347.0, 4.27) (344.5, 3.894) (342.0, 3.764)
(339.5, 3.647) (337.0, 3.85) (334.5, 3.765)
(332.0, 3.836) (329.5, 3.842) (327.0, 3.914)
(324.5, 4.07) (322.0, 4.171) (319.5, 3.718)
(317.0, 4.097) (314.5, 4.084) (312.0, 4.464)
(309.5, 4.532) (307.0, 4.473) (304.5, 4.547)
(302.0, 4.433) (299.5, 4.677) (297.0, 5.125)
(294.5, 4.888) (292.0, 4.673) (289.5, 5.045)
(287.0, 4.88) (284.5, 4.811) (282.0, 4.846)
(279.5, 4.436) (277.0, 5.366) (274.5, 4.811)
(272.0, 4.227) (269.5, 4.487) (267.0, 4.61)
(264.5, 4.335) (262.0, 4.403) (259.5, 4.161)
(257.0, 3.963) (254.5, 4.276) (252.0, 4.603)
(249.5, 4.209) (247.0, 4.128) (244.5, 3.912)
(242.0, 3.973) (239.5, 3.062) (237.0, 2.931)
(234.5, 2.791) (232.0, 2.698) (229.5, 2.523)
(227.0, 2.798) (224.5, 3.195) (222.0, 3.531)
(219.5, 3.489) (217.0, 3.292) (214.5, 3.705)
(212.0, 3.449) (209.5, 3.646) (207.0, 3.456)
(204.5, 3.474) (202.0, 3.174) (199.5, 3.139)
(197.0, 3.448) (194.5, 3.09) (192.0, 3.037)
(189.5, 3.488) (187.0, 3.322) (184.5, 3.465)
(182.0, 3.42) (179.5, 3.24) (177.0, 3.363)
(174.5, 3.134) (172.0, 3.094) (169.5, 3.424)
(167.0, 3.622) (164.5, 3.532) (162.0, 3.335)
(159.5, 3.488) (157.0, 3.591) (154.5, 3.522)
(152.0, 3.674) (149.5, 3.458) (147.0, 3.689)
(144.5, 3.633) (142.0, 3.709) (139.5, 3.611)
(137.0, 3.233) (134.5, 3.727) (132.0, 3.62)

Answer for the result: 1.37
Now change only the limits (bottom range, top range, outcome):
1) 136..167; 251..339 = 1.24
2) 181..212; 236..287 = 1.28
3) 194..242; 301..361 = 1.26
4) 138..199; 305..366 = 1.18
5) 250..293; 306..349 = 0.88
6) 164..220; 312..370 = 1.20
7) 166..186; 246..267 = 1.28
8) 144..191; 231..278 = 1.18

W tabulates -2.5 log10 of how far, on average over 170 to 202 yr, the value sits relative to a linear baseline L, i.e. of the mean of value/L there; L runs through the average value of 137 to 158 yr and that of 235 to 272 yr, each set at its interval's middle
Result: 0.15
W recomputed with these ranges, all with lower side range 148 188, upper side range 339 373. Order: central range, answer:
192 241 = 0.13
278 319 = -0.18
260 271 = -0.17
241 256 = -0.13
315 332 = 0.01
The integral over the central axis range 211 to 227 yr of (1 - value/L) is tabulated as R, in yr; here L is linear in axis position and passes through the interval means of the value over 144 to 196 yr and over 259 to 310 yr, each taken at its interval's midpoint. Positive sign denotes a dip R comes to 2.2 yr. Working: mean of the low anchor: 3.41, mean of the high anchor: 4.66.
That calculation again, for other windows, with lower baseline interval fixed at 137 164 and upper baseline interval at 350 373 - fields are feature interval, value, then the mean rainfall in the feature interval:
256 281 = -3.6 yr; 4.49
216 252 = 4.2 yr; 3.37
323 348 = 1.5 yr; 3.88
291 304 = -2.4 yr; 4.75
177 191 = 1.1 yr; 3.38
